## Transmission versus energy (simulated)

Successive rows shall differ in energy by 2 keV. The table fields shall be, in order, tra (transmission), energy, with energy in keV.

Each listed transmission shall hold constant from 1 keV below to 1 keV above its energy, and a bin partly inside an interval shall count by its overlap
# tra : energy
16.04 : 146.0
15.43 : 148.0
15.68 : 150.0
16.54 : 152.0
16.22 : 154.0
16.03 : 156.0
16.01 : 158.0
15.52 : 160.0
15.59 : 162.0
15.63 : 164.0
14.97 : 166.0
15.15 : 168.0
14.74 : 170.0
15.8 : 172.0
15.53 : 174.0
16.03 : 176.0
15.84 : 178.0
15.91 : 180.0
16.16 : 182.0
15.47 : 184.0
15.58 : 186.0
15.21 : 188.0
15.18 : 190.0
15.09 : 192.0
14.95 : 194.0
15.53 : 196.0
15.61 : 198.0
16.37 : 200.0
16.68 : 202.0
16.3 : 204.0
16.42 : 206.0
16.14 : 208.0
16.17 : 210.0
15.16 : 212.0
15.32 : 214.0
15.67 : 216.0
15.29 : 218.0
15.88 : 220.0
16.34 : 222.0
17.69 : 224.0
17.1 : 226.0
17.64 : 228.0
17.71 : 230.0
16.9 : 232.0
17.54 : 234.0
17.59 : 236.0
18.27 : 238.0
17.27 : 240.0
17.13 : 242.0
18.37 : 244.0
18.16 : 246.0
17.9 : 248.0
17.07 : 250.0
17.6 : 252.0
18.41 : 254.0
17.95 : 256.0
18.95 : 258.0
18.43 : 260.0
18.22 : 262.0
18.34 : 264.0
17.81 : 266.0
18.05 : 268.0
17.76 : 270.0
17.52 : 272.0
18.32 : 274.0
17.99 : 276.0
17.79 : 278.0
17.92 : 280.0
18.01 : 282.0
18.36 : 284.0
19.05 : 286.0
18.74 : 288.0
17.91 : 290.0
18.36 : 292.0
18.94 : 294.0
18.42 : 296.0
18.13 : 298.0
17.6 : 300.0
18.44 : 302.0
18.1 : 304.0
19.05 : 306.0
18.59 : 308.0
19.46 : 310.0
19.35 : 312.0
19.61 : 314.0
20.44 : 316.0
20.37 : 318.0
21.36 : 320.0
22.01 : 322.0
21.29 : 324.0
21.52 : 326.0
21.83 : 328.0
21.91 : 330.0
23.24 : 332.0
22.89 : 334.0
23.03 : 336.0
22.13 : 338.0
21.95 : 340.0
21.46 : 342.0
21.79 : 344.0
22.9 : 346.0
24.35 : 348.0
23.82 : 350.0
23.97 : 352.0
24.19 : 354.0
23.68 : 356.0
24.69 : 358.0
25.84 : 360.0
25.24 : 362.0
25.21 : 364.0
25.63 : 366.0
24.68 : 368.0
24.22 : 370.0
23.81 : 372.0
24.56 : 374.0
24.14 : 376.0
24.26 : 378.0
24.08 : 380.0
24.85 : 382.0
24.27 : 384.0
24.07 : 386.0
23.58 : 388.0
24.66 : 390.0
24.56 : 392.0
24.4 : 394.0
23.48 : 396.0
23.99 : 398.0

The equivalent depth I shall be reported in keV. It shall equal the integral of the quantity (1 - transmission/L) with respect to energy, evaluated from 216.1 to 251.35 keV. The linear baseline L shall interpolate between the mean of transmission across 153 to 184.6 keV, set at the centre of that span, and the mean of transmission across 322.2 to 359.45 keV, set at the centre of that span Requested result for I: 2.16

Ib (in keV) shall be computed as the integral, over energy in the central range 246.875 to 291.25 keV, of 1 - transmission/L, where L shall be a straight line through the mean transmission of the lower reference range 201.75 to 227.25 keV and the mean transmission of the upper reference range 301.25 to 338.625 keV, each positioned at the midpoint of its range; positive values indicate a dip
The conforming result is 1.1 keV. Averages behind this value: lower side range 16.2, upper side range 20.8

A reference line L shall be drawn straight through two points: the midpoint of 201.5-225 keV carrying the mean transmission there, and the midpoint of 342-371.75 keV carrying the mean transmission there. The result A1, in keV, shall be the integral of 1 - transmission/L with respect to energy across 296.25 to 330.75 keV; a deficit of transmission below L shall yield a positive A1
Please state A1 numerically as 2.96 keV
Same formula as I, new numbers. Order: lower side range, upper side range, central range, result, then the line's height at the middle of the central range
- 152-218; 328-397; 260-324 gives 5.8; 20.6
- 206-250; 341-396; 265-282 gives 1.2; 19.3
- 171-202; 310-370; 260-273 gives 0.9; 19.3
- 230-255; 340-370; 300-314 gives 1.7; 21.3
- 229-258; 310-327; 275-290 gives 0.8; 19.3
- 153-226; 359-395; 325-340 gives 0.1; 22.5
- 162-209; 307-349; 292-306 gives 1.4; 20.3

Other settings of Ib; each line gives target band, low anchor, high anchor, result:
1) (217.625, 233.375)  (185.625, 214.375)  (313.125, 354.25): 0.06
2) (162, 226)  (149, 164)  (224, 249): 3.70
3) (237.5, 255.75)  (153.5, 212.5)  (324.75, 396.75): 0.77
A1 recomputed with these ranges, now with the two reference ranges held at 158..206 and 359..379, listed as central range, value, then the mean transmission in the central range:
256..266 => 0.6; 18.4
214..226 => 0.9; 16.2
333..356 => 0.6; 23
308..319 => 1.2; 19.7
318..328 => 0.5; 21.5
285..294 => 1.0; 18.6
